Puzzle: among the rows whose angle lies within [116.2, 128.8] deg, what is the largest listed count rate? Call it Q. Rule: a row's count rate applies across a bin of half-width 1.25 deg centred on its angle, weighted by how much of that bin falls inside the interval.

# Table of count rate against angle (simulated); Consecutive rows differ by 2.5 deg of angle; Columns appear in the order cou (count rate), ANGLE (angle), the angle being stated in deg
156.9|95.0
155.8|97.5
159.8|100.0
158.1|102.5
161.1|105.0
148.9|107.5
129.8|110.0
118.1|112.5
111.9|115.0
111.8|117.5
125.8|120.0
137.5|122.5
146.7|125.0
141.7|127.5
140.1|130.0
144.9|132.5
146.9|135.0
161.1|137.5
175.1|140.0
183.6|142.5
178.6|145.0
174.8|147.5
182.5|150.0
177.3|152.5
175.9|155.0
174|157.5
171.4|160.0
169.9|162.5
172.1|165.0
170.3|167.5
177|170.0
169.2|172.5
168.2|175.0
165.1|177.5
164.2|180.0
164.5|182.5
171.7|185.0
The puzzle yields 146.7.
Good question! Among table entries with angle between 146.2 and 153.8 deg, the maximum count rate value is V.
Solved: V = 182.5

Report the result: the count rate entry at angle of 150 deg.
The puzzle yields 182.5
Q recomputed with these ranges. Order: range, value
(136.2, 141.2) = 175.1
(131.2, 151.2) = 183.6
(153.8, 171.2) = 177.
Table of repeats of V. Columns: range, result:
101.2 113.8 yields 161.1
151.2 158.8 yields 177.3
